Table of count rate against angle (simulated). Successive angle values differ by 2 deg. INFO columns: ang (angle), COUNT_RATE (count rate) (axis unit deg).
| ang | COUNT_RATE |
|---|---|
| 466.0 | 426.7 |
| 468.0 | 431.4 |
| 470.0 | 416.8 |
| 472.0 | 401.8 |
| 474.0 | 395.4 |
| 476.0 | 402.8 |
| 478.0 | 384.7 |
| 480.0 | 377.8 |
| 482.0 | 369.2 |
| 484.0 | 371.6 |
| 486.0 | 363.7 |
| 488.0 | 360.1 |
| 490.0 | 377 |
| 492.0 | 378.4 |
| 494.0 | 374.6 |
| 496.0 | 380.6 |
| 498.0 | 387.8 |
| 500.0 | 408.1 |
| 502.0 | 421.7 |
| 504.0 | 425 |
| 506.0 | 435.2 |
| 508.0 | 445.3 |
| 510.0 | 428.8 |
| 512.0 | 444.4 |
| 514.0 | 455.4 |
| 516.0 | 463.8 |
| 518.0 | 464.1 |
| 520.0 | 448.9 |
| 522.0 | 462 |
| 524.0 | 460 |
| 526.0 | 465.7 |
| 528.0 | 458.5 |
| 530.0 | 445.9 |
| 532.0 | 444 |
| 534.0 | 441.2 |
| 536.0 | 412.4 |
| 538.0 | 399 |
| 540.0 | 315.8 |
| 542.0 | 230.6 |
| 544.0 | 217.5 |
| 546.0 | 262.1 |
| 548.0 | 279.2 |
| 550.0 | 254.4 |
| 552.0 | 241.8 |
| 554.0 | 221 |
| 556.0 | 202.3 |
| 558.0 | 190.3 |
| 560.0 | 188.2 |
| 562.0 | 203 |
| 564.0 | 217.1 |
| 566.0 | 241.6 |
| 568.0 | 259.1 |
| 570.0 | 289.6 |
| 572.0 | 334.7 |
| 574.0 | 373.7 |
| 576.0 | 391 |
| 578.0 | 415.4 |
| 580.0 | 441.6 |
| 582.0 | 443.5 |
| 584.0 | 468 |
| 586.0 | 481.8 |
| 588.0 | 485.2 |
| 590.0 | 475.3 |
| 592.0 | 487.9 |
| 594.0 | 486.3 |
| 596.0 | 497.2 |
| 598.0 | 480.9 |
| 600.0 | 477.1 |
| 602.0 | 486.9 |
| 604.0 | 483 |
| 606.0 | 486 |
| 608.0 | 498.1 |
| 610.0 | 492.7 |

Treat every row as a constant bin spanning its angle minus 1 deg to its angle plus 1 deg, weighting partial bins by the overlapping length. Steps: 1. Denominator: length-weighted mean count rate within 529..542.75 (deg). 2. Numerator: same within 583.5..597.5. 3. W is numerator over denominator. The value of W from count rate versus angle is 1.25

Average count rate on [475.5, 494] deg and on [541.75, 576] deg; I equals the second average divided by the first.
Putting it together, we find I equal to 0.67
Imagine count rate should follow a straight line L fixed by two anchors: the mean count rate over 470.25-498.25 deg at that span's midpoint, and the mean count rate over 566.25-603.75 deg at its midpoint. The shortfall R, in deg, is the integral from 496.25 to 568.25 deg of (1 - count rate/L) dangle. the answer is 8.30 deg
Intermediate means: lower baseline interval 381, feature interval 355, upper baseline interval 429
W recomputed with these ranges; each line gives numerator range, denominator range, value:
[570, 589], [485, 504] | 1.09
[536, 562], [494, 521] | 0.59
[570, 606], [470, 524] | 1.10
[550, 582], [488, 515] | 0.69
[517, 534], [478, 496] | 1.22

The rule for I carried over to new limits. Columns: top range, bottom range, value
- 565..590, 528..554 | 1.18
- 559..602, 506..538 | 0.87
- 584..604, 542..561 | 2.11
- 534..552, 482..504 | 0.79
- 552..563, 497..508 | 0.49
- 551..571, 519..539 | 0.51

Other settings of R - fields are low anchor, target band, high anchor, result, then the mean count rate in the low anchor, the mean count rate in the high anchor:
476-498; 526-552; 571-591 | 3.7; 376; 431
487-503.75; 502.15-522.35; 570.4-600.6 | -2.4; 388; 446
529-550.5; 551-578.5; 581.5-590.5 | 9.8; 338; 472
